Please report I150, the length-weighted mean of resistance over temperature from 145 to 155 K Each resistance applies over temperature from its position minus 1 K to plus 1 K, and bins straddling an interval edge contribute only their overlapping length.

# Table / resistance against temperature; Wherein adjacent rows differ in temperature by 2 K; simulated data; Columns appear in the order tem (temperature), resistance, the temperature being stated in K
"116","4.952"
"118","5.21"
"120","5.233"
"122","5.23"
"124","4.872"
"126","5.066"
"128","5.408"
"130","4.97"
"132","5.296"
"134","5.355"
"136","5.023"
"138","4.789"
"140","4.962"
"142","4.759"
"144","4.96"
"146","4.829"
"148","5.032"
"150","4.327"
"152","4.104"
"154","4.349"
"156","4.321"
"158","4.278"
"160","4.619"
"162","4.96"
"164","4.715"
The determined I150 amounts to 4.53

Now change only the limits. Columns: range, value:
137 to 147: 4.86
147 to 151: 4.68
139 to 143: 4.86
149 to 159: 4.28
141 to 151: 4.78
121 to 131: 5.11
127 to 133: 5.22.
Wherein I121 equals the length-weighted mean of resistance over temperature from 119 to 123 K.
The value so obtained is 5.23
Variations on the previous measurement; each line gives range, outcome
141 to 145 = 4.86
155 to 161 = 4.41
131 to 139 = 5.12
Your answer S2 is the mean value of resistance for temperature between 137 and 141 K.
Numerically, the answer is 4.88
